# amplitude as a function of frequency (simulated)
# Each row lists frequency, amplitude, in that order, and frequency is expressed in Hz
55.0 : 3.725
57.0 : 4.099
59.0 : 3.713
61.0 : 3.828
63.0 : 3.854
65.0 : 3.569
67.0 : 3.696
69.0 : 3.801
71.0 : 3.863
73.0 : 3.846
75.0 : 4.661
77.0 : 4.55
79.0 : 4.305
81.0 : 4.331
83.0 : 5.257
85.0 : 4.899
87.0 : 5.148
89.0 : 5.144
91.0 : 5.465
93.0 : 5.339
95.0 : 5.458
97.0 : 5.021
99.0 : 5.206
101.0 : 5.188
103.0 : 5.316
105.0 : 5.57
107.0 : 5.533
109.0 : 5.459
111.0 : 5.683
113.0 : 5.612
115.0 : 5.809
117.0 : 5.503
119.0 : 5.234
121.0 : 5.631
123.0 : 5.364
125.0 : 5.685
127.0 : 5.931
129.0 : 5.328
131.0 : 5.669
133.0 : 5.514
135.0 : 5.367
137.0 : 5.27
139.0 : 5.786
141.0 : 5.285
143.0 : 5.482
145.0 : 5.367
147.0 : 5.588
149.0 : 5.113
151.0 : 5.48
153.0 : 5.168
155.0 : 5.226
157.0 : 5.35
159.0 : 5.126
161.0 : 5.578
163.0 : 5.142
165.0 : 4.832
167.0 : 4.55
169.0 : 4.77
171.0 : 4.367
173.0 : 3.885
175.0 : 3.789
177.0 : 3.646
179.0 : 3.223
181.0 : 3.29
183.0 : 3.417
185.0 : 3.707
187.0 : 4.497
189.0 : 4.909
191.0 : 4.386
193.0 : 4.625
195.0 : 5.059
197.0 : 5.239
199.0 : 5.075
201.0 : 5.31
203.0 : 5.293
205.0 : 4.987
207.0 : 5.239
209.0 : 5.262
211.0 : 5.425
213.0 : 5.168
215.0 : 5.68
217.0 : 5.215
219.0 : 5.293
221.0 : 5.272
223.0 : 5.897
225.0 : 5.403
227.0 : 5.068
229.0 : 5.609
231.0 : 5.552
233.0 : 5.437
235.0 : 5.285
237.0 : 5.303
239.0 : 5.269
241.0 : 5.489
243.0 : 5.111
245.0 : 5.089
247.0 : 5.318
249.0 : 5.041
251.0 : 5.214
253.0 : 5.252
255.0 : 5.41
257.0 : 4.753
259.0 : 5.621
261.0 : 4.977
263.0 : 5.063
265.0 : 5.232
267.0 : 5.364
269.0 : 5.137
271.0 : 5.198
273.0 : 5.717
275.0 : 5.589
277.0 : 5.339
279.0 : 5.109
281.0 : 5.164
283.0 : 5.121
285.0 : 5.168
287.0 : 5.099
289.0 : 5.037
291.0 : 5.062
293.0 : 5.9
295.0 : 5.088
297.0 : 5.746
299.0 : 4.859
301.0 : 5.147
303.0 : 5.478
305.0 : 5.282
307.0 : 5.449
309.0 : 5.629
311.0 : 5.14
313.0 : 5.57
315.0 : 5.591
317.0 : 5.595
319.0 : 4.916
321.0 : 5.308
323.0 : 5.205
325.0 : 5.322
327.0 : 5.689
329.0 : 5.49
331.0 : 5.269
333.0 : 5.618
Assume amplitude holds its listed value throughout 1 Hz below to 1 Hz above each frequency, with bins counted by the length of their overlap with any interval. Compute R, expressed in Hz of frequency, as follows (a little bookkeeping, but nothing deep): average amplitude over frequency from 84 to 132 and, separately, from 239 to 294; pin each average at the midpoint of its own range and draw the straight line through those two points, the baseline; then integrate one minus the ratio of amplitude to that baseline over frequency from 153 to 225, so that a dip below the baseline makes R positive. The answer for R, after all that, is 7.1 Hz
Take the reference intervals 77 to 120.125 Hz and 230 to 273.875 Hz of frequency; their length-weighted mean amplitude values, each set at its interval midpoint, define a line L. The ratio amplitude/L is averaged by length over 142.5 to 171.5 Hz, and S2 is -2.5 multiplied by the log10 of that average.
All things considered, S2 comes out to 0.02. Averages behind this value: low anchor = 5.25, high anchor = 5.26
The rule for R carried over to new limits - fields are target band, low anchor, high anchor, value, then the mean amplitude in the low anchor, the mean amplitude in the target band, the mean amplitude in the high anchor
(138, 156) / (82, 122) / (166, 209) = -1.82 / 5.37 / 5.39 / 4.46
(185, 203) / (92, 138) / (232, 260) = 1.67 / 5.46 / 4.84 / 5.26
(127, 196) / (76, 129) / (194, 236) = 6.17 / 5.29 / 4.83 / 5.32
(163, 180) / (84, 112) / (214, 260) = 3.61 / 5.32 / 4.19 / 5.33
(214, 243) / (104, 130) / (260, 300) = -0.29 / 5.56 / 5.4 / 5.25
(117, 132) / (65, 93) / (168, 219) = -3.20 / 4.53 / 5.55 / 4.63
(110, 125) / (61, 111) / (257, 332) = -2.18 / 4.77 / 5.56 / 5.31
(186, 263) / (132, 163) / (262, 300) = 1.44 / 5.37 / 5.21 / 5.26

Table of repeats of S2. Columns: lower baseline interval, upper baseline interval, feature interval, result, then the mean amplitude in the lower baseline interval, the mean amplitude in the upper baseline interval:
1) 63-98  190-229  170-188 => 0.324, 4.59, 5.22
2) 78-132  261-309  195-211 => 0.020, 5.34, 5.28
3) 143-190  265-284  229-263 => -0.030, 4.63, 5.3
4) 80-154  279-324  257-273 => 0.017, 5.38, 5.29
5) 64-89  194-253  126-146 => -0.162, 4.36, 5.3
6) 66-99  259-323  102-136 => -0.157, 4.69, 5.3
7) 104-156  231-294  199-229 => 0.004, 5.49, 5.26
